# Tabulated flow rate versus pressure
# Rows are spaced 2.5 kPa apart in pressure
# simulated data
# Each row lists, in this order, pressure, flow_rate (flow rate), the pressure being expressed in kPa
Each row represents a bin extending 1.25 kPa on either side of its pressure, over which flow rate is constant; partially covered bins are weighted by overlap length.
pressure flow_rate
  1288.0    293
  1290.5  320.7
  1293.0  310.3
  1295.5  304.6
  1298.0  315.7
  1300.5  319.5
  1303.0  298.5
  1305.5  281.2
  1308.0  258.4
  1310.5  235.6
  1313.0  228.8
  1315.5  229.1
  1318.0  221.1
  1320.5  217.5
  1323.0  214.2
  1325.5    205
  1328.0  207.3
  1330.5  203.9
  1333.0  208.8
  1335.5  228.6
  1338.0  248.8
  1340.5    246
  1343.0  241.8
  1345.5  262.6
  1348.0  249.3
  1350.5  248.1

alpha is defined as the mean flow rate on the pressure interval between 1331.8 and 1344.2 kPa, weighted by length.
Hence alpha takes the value 235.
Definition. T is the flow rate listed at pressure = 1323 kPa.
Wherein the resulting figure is 214.2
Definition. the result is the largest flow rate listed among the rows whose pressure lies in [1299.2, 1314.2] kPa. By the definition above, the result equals 319.5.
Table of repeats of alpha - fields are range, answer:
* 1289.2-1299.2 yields 313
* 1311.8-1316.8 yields 229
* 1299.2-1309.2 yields 290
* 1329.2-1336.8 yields 214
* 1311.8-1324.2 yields 222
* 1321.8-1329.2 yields 209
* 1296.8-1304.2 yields 311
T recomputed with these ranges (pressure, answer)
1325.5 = 205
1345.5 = 262.6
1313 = 228.8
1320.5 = 217.5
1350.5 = 248.1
